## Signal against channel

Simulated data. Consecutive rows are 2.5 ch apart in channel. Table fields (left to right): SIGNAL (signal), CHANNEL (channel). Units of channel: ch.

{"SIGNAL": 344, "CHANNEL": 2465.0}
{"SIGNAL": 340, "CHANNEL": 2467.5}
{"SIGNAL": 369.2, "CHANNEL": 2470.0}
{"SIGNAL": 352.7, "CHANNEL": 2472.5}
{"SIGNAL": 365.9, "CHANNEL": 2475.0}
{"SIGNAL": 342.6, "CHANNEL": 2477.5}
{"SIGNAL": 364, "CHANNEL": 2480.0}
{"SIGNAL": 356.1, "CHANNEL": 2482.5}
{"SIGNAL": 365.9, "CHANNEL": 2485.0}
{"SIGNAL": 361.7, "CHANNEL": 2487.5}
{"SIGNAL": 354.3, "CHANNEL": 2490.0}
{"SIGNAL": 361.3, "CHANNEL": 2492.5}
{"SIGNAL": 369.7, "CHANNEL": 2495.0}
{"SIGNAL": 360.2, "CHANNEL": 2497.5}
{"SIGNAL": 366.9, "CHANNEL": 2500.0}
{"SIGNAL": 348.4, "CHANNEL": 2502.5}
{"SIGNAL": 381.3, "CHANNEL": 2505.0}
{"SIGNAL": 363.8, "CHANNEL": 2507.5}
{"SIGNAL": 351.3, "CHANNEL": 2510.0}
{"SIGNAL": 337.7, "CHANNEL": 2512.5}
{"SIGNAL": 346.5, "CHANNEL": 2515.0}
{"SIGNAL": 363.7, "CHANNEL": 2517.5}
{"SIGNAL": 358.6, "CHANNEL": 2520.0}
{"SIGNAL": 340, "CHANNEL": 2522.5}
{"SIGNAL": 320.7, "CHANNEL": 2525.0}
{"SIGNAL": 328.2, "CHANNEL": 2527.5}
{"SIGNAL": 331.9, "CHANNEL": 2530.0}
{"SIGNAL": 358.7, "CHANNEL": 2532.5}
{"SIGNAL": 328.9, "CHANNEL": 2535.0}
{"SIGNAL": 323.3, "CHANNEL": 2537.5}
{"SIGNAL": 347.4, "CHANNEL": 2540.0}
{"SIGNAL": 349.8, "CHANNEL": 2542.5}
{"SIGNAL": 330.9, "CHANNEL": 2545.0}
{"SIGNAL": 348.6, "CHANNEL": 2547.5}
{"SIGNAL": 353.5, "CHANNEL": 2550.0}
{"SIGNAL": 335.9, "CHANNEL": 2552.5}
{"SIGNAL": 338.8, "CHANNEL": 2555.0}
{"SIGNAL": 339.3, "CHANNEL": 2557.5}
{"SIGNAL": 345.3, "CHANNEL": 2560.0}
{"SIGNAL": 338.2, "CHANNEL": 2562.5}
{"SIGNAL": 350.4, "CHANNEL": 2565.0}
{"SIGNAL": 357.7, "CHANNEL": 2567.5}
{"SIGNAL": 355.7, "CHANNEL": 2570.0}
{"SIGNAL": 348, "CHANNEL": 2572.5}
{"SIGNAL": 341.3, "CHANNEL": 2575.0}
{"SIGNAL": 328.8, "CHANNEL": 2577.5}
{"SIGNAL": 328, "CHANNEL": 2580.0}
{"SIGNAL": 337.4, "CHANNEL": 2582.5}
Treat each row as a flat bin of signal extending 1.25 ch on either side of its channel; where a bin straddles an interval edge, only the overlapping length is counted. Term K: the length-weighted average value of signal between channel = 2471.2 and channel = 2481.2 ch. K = 356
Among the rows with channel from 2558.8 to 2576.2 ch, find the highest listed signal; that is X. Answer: 357.7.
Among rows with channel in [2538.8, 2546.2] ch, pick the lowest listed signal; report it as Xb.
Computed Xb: 330.9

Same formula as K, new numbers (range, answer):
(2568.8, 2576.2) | 348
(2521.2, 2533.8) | 336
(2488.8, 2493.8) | 358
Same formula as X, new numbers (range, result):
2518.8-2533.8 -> 358.7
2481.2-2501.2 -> 369.7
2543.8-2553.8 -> 353.5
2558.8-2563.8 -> 345.3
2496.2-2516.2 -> 381.3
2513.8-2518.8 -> 363.7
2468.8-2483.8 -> 369.2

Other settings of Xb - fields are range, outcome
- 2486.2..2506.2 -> 348.4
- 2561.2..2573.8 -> 338.2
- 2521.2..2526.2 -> 320.7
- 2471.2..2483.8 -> 342.6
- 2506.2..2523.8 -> 337.7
